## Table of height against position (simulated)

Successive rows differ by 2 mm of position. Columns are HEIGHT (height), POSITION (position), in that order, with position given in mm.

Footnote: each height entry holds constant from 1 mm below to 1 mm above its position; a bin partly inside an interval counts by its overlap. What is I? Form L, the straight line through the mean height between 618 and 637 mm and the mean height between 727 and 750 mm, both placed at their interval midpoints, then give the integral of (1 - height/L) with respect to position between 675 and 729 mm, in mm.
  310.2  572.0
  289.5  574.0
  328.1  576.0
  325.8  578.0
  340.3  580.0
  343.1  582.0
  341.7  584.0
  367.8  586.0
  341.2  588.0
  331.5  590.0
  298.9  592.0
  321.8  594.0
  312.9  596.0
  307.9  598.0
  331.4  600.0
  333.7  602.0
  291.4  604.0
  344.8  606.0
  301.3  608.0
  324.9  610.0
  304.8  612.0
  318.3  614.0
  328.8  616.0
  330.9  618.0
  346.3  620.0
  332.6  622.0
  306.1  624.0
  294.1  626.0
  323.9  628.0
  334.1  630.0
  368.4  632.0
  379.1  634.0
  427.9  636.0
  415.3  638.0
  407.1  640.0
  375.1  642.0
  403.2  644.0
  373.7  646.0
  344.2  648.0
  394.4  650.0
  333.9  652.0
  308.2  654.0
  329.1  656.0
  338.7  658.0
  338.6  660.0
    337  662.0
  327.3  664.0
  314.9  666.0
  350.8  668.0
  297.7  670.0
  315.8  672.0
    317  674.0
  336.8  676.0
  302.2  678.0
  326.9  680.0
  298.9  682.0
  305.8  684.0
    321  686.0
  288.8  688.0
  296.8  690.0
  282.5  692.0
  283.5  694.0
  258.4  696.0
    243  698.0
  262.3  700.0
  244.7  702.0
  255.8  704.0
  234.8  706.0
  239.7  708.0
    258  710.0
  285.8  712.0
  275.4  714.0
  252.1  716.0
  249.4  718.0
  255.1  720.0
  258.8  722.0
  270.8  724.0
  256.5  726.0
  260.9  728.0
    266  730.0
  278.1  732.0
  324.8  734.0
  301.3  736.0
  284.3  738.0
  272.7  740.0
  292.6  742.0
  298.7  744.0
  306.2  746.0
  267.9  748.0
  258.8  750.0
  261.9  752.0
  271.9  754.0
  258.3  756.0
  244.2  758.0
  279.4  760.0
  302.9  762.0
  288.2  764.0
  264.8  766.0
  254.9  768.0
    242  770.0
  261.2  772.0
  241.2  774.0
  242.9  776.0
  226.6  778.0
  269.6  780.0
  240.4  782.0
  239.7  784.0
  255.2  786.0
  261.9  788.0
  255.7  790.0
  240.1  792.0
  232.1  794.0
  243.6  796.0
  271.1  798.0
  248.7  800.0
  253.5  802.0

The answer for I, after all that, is 5.5 mm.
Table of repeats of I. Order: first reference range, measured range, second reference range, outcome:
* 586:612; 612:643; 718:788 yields -3.98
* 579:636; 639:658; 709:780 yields -3.03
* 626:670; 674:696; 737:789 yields 1.60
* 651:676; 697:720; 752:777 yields 3.33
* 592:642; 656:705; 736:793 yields 0.60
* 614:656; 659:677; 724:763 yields 0.29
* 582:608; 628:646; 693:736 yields -4.73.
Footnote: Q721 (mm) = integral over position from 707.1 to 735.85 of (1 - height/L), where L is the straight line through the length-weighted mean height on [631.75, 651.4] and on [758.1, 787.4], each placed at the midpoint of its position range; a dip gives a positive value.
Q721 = 3.77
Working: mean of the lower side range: 389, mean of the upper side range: 257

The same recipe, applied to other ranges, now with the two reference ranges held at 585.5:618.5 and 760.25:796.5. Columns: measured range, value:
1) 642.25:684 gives -5.0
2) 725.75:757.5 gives -1.2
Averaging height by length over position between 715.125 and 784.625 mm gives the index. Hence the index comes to 267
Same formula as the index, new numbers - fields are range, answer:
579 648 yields 341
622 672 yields 350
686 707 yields 268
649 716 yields 299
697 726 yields 256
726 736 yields 282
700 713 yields 254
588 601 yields 319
